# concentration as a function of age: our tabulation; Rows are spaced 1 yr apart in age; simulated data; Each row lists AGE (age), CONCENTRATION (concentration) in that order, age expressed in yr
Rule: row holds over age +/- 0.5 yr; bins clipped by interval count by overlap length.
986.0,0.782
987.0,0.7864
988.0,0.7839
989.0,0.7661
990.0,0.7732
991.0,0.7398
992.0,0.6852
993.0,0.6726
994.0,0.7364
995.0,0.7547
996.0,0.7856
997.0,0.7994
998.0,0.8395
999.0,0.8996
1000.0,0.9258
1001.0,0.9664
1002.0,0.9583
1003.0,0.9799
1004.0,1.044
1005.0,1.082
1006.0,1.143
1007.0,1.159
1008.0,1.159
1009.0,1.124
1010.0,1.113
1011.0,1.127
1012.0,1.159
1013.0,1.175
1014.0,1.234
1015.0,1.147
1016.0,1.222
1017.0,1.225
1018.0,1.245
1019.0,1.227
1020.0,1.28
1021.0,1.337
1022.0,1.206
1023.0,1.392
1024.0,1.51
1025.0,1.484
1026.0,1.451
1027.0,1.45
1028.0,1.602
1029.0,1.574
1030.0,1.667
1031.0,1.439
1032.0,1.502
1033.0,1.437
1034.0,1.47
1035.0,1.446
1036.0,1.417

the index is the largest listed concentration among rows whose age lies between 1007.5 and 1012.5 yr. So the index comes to 1.159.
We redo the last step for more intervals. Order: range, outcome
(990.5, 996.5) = 0.7856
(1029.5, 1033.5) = 1.667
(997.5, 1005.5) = 1.082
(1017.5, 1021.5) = 1.337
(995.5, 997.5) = 0.7994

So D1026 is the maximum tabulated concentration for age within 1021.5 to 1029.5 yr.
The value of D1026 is 1.602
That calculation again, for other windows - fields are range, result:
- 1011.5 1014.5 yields 1.234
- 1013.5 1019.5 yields 1.245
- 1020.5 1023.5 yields 1.392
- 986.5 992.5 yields 0.7864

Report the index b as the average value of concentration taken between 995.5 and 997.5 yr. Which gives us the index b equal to 0.792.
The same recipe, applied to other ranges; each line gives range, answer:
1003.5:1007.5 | 1.11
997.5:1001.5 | 0.908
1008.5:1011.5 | 1.12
